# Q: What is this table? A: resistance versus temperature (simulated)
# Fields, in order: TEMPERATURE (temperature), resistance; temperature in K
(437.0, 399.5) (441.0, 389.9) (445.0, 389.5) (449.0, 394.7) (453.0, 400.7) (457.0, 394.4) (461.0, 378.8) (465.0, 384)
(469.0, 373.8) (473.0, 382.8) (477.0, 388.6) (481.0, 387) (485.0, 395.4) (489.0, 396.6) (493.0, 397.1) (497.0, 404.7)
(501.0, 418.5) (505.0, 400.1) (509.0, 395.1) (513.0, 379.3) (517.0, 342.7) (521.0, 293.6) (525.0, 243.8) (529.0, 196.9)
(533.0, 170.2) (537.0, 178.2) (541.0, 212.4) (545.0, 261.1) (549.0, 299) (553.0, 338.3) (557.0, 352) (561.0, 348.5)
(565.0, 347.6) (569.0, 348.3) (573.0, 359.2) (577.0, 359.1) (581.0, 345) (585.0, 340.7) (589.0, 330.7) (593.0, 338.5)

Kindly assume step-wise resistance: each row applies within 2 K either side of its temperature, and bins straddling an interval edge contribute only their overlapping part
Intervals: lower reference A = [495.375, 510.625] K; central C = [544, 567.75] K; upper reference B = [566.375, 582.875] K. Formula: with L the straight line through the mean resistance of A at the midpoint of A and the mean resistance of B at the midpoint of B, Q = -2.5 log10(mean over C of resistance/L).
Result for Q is 0.12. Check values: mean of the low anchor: 405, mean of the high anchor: 353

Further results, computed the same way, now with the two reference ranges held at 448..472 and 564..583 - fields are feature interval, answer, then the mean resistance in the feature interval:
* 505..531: 0.17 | 316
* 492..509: -0.08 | 404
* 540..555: 0.26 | 282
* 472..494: -0.03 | 391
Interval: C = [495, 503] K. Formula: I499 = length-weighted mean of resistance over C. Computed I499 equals 412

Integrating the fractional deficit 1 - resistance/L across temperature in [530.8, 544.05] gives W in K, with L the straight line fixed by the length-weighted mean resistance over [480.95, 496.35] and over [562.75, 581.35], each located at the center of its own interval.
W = 6.3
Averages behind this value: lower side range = 396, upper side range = 352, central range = 193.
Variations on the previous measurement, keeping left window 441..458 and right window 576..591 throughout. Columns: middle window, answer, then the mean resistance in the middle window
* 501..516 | -0.8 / 392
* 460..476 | 0.3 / 380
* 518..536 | 6.7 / 230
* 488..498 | -0.6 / 399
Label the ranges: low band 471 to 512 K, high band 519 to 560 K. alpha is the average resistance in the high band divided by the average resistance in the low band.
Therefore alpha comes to 0.65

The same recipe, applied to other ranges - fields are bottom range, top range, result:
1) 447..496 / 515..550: 0.62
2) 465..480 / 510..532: 0.76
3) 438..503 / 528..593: 0.77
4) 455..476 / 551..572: 0.91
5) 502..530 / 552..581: 1.06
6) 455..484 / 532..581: 0.79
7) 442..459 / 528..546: 0.51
